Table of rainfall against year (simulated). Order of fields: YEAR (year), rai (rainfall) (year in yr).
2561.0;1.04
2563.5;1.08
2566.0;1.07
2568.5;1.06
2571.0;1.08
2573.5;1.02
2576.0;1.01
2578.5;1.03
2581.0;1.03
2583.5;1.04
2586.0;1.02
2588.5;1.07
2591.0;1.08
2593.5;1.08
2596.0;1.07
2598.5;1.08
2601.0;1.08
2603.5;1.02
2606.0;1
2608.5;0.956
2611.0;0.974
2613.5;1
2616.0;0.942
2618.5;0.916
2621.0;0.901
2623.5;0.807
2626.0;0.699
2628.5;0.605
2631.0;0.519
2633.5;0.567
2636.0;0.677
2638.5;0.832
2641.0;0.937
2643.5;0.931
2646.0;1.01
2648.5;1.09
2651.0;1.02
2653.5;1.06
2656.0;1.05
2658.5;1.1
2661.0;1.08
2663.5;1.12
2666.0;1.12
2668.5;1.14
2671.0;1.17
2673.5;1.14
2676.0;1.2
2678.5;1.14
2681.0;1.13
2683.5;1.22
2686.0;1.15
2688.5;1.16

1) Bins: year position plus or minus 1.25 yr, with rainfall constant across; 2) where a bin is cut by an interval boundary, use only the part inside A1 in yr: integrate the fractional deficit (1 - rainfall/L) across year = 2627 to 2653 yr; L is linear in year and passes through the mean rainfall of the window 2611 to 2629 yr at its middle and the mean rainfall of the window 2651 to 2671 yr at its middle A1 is 4.2 yr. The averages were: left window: 0.858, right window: 1.1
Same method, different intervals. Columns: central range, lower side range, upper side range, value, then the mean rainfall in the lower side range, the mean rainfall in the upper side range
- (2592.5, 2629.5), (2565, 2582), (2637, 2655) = 2.5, 1.04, 0.98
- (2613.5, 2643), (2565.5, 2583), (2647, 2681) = 8.3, 1.04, 1.11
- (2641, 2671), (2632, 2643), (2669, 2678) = -3.1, 0.76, 1.17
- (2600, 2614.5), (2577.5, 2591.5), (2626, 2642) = -2.1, 1.04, 0.686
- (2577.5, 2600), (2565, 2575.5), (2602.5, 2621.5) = -0.9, 1.05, 0.965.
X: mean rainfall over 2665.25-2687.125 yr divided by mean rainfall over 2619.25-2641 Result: 1.61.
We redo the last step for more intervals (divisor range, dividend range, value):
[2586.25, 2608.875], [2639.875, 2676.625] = 1.02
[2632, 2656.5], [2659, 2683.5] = 1.25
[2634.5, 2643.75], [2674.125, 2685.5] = 1.41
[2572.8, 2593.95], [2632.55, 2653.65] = 0.86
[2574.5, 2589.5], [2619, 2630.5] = 0.72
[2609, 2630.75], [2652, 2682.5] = 1.33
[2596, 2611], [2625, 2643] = 0.68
